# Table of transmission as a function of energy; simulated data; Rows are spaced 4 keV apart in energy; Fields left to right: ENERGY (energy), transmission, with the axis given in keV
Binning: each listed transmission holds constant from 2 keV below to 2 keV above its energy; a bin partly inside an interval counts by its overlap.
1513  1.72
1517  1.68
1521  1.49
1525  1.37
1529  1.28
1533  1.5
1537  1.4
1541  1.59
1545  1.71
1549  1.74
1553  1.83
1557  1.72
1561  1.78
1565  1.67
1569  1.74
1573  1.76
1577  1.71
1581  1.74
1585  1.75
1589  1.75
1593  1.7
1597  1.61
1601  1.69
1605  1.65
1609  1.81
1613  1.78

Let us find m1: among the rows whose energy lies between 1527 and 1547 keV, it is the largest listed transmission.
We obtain 1.71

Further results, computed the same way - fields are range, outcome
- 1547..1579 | 1.83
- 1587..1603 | 1.75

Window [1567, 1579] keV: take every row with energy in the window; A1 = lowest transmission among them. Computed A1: 1.71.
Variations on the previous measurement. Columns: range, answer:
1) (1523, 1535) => 1.28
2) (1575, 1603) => 1.61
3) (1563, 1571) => 1.67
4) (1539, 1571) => 1.59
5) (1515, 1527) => 1.37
